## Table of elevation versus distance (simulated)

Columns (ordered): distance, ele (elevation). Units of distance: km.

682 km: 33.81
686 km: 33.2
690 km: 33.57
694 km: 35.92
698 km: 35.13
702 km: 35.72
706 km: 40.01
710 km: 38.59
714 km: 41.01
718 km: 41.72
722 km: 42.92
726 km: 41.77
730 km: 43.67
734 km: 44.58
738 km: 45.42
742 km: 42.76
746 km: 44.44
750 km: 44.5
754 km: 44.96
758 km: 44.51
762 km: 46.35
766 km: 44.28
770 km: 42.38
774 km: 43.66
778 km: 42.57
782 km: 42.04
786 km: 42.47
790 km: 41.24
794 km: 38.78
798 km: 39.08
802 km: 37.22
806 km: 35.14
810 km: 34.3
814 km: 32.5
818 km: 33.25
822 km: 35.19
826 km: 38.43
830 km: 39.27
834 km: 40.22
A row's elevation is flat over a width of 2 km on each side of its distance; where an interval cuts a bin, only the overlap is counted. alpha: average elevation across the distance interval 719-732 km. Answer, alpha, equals 42.7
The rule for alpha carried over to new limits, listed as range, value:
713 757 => 43.5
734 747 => 44.2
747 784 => 43.9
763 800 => 42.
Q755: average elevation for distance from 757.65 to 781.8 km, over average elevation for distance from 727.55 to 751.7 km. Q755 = 0.99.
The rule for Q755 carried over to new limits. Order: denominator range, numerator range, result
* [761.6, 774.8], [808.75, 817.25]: 0.76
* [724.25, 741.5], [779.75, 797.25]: 0.94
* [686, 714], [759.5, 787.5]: 1.19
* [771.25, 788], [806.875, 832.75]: 0.83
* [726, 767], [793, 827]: 0.81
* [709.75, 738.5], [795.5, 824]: 0.83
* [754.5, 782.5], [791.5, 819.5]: 0.82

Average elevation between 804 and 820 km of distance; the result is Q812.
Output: 33.8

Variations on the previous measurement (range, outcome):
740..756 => 44.2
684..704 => 34.7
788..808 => 38.3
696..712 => 37.4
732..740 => 45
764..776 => 43.4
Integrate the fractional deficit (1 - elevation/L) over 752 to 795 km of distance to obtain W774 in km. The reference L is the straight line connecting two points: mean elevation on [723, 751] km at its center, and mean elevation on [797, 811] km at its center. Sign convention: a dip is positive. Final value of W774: -3.6 km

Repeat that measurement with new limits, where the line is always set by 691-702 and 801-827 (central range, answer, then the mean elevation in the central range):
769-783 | -3.05 km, 42.7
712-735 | -4.72 km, 42.5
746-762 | -4.40 km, 44.8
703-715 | -1.39 km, 39.4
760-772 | -3.15 km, 44.3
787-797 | -1.47 km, 40.2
